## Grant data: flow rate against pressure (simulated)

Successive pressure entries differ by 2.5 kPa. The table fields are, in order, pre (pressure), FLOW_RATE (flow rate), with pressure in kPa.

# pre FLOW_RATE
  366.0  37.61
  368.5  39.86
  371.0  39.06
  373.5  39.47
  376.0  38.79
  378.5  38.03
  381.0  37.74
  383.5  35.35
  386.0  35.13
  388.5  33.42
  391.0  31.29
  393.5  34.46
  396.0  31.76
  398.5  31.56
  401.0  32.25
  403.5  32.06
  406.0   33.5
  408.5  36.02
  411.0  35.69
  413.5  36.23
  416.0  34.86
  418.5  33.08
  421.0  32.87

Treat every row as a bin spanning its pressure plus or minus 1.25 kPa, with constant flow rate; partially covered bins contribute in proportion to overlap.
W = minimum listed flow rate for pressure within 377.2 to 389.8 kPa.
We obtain 33.42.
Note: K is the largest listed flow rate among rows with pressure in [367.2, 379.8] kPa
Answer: 39.86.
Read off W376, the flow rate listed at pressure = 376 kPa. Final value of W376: 38.79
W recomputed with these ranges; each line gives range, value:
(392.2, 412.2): 31.56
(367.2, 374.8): 39.06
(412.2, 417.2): 34.86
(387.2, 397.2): 31.29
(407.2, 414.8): 35.69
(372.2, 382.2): 37.74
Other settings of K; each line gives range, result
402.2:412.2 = 36.02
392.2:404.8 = 34.46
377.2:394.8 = 38.03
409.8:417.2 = 36.23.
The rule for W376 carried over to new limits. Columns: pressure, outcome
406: 33.5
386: 35.13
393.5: 34.46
